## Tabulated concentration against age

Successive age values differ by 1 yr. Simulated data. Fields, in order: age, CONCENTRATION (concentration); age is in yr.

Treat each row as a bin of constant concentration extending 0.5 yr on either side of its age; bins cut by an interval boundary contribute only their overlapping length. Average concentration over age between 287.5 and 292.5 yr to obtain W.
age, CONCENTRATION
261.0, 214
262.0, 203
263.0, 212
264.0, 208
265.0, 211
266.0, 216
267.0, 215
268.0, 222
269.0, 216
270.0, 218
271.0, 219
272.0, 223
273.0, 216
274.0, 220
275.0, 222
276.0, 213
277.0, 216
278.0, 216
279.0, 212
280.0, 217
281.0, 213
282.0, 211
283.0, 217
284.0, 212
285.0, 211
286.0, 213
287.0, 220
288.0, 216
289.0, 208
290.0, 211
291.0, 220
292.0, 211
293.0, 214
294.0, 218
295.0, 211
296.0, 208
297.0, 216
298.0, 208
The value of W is 213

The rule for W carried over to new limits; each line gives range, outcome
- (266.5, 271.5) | 218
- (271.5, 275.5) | 220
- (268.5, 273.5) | 218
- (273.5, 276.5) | 218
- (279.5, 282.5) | 214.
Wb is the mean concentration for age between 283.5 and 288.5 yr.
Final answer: 214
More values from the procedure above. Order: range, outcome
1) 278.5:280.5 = 214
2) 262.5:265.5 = 210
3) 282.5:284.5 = 214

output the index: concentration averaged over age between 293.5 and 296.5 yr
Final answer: 212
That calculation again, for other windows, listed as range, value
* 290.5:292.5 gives 216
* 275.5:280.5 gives 215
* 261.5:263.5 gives 208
